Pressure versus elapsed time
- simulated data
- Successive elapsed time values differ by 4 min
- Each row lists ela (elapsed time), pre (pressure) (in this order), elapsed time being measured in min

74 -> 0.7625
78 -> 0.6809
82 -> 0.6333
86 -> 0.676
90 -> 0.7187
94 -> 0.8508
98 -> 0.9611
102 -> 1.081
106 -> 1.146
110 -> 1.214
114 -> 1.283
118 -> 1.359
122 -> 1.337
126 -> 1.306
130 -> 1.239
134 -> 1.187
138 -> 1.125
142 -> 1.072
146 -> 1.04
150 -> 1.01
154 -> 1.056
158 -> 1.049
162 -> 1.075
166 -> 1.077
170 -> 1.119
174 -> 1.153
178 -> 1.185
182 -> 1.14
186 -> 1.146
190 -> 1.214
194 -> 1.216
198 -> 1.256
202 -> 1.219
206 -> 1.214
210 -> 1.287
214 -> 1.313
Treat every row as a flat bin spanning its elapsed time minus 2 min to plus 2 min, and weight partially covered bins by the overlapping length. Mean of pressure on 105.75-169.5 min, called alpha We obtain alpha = 1.16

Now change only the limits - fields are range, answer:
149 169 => 1.06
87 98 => 0.807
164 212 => 1.19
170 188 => 1.15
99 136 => 1.23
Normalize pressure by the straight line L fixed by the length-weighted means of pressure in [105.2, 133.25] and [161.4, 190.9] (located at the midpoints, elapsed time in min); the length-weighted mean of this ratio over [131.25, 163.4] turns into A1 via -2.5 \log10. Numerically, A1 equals 0.12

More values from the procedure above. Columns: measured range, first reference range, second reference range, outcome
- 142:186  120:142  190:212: 0.13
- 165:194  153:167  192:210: -0.01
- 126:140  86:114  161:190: -0.14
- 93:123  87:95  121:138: -0.18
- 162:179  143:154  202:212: -0.01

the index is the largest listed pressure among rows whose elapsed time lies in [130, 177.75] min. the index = 1.239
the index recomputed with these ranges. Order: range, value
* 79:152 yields 1.359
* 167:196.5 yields 1.216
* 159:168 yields 1.077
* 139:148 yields 1.072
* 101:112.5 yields 1.214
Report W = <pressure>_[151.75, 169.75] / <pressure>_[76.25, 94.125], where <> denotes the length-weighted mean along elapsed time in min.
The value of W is 1.53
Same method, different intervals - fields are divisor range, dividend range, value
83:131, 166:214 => 1.10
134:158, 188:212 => 1.15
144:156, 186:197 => 1.17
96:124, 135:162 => 0.89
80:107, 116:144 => 1.44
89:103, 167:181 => 1.27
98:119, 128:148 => 0.96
